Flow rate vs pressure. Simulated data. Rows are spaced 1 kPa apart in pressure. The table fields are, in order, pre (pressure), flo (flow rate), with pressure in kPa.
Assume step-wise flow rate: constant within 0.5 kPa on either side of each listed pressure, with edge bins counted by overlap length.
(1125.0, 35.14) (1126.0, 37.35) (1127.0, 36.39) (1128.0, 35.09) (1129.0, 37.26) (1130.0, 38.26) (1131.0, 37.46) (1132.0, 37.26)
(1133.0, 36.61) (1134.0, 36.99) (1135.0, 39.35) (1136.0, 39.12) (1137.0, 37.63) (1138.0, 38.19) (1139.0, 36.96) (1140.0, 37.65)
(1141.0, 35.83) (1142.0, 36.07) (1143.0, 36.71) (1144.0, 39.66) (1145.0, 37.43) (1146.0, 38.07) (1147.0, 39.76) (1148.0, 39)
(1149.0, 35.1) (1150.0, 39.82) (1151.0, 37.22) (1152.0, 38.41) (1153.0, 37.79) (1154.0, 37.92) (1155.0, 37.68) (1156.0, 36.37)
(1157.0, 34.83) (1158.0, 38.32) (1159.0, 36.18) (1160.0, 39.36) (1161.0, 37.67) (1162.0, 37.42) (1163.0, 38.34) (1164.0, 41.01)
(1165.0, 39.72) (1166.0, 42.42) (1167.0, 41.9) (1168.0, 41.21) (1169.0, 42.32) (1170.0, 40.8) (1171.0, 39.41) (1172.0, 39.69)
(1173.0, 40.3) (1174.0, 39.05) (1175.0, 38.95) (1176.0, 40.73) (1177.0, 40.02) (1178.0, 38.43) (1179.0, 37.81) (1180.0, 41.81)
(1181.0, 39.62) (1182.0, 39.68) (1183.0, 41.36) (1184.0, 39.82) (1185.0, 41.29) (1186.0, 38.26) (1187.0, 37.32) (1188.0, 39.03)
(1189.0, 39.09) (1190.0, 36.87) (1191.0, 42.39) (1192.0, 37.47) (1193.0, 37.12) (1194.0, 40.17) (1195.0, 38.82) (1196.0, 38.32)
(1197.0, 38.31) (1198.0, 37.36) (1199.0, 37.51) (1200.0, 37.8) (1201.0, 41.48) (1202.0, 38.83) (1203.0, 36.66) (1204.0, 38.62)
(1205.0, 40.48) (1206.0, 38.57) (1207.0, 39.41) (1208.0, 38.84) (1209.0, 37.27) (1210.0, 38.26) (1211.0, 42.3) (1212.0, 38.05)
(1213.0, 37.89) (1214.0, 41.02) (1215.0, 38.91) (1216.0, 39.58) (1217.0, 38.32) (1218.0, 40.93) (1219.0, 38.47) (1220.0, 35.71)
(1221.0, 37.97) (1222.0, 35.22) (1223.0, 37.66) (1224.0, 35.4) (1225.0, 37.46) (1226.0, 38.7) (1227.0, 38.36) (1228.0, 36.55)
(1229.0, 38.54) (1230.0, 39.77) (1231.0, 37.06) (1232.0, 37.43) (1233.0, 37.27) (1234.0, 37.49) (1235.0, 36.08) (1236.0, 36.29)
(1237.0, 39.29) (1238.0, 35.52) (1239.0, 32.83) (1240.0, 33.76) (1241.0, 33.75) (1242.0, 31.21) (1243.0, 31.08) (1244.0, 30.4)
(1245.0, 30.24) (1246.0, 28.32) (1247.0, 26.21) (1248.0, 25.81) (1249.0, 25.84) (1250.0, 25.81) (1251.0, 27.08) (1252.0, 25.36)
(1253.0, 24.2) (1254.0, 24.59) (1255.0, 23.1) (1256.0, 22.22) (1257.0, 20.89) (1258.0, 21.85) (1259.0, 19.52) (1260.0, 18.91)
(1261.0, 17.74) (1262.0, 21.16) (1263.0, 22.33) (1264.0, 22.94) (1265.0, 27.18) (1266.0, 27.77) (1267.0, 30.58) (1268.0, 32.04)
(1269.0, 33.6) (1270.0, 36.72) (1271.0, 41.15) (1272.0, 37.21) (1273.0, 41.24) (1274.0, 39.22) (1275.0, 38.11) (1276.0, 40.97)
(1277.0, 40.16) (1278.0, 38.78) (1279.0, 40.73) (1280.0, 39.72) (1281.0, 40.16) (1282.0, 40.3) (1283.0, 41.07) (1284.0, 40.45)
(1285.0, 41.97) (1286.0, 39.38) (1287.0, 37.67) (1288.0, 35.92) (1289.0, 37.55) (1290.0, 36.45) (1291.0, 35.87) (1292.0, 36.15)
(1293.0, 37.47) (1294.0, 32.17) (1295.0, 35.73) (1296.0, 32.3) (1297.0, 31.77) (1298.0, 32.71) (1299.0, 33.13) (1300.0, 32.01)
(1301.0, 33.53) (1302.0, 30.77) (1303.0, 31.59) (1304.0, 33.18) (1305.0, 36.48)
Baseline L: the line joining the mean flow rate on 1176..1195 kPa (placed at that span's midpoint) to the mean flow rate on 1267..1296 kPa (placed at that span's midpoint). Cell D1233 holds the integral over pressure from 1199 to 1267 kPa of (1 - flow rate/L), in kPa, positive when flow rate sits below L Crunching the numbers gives 9.94 kPa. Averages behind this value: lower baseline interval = 39.3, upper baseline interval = 37.9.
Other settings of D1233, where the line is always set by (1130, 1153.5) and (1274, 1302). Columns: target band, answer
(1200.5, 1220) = -0.9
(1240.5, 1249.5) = 1.9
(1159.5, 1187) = -1.7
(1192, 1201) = -0.2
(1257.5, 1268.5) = 3.9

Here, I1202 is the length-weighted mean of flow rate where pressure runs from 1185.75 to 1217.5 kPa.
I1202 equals 38.8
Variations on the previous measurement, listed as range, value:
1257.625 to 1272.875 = 27.8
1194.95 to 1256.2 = 35.2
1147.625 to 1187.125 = 39.1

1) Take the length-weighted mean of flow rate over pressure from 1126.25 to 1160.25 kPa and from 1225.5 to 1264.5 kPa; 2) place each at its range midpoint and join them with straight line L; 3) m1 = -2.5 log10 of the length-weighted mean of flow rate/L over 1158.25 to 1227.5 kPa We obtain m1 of -0.16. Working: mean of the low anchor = 37.5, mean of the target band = 39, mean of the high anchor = 29.6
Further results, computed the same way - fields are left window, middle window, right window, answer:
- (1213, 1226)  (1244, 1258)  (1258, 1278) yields 0.30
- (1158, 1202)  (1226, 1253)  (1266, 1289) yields 0.18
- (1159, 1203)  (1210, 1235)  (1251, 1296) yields -0.05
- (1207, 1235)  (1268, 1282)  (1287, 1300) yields -0.09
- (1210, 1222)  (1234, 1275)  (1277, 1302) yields 0.28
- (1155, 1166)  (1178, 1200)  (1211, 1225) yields -0.02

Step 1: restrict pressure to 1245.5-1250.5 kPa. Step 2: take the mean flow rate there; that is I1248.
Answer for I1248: 26.4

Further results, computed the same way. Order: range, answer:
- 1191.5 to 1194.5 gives 38.3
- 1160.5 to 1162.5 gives 37.5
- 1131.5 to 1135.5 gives 37.6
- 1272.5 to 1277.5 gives 39.9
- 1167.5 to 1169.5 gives 41.8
